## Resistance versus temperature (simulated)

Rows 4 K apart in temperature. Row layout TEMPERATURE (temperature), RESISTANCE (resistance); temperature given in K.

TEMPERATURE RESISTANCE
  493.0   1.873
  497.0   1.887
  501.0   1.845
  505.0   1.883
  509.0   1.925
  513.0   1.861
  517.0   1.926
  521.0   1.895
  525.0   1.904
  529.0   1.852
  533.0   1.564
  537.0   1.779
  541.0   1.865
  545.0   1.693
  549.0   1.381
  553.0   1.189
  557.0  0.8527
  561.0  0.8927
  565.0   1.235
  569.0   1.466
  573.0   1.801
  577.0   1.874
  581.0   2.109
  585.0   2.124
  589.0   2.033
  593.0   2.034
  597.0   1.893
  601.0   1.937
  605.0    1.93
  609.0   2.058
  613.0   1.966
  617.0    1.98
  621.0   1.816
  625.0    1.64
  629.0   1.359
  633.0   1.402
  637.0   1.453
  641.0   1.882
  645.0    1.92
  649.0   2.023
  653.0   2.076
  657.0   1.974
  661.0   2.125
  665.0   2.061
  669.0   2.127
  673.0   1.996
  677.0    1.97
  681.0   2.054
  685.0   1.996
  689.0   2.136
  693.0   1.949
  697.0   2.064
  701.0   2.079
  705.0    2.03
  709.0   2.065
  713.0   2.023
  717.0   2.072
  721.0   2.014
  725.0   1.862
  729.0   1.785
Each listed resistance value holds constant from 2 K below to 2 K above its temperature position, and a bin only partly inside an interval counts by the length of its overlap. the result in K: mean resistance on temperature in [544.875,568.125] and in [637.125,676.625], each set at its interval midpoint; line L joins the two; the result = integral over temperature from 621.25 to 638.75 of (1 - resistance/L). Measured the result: 2.7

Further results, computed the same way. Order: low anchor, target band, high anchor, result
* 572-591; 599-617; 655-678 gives 0.4 K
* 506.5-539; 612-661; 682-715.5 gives 4.2 K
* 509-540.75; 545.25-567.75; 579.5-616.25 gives 8.7 K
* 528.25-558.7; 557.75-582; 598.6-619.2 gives 2.9 K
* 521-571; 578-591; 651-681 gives -3.2 K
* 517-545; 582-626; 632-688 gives -1.7 K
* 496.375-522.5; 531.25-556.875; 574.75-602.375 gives 5.4 K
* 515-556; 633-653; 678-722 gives 1.2 K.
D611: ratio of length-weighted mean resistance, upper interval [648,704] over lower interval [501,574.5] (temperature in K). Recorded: 1.27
